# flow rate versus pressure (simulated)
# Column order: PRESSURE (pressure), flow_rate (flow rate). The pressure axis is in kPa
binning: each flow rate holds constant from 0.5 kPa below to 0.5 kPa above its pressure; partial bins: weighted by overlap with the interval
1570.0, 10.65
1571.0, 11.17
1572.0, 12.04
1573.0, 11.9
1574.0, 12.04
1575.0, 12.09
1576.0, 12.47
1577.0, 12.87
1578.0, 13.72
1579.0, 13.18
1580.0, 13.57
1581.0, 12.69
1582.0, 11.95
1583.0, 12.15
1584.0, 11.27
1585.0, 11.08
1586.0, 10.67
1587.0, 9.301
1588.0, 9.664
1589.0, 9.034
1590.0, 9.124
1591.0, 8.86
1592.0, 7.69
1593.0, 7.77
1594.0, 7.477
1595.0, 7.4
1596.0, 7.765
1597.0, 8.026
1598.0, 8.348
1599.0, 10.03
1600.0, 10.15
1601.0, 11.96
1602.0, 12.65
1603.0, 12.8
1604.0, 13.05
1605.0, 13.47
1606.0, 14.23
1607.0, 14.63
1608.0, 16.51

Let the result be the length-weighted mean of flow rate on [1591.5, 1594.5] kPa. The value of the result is 7.65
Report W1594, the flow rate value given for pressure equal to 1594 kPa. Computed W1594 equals 7.477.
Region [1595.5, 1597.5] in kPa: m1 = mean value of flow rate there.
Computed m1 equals 7.9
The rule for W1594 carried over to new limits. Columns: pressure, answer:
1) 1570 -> 10.65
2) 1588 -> 9.664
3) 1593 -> 7.77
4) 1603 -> 12.8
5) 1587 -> 9.301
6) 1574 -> 12.04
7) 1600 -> 10.15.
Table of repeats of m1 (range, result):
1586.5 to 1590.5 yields 9.28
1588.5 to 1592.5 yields 8.68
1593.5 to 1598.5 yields 7.8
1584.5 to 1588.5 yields 10.2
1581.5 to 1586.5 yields 11.4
